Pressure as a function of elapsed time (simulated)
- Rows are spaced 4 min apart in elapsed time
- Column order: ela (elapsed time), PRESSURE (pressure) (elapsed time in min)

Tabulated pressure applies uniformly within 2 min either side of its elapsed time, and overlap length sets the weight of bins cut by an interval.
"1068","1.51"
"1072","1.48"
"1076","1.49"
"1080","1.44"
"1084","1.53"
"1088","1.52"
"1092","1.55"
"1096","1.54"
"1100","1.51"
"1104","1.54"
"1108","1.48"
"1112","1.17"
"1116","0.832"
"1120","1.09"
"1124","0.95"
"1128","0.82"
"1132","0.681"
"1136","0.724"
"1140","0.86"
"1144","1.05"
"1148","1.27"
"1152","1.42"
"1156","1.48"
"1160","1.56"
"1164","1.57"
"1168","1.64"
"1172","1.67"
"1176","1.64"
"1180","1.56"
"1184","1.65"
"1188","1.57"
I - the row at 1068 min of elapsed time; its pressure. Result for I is 1.51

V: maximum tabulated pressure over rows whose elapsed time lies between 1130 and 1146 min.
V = 1.05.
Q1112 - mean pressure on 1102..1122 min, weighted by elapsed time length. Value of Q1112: 1.22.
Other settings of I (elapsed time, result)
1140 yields 0.86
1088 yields 1.52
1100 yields 1.51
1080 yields 1.44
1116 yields 0.832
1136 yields 0.724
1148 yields 1.27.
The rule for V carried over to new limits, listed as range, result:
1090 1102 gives 1.55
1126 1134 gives 0.82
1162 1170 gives 1.64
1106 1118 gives 1.48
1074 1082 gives 1.49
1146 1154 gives 1.42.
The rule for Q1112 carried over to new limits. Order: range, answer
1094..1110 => 1.52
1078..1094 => 1.51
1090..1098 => 1.54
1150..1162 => 1.49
